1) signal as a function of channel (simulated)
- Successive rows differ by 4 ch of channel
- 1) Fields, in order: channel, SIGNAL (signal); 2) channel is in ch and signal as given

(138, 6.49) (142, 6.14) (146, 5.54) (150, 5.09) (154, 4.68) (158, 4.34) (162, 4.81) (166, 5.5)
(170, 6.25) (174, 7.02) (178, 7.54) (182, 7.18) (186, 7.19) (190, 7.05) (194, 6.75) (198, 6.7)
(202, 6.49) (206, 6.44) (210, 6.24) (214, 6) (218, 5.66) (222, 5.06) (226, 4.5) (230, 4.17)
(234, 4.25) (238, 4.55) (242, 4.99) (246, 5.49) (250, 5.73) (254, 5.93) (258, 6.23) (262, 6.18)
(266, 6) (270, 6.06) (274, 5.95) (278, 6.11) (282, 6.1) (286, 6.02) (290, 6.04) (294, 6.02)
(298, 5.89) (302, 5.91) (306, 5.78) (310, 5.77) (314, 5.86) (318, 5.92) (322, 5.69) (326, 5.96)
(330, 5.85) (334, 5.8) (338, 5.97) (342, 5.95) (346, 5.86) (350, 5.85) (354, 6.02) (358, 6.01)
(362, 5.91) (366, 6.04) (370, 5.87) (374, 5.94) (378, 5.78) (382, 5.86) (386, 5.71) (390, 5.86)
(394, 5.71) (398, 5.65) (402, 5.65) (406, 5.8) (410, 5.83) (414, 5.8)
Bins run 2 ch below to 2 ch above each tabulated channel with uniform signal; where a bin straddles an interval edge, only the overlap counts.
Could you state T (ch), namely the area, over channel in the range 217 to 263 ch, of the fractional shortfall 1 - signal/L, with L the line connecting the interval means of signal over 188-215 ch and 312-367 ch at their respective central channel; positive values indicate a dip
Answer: 8.4 ch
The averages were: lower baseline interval 6.54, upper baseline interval 5.9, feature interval 5.2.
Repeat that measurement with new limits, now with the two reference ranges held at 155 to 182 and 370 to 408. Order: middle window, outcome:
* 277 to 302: -0.67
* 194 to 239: 2.91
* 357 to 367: -0.31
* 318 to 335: -0.02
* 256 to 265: -0.46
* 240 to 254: 0.99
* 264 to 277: -0.30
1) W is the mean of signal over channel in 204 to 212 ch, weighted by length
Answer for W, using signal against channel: 6.34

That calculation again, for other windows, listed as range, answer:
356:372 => 5.96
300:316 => 5.83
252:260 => 6.08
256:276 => 6.08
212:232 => 5.08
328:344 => 5.89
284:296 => 6.03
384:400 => 5.73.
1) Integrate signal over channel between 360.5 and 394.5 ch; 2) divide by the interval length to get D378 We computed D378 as 5.86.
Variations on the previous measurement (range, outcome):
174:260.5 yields 5.94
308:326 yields 5.83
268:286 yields 6.05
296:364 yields 5.88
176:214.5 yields 6.79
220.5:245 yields 4.61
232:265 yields 5.44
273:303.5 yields 6.01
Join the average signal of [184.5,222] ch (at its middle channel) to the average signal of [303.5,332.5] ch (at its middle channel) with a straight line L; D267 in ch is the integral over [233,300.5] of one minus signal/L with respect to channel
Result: 3.60 ch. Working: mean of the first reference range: 6.42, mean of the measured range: 5.76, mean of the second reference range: 5.83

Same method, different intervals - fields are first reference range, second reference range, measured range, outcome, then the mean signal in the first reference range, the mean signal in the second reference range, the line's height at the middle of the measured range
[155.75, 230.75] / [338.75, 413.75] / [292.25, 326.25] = 0.4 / 6.07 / 5.85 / 5.93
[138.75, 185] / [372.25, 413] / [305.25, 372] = -1.0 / 5.87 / 5.78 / 5.8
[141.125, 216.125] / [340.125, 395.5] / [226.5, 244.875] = 4.6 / 6.15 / 5.88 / 6.07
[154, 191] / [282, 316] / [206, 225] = 1.1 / 6.21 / 5.92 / 6.11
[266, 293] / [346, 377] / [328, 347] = 0.3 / 6.04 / 5.94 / 5.97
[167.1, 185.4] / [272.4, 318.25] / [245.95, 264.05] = 0.9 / 6.94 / 5.95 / 6.28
